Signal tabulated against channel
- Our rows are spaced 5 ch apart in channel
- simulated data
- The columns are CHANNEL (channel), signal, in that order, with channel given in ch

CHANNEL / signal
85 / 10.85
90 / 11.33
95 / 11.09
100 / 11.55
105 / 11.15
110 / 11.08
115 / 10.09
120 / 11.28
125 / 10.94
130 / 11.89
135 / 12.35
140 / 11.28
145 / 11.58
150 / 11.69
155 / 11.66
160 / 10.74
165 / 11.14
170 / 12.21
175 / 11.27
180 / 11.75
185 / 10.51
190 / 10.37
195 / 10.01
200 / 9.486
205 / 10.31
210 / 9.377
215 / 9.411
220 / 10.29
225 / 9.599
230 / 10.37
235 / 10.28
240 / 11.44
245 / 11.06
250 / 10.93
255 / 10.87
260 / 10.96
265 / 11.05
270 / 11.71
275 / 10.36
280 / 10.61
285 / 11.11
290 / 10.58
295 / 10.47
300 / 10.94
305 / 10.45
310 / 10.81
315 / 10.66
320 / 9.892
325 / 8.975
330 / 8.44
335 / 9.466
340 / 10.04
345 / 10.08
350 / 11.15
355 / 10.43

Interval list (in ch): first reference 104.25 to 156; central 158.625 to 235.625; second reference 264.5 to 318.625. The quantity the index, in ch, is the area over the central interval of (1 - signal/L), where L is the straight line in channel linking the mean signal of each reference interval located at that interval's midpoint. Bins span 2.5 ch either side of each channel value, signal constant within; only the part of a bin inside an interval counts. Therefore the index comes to 4.66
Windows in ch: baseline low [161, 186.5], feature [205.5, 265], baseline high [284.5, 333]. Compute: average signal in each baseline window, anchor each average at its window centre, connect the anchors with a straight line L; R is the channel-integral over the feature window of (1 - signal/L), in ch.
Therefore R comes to 2.1 ch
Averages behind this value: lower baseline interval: 11.4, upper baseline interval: 10.2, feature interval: 10.4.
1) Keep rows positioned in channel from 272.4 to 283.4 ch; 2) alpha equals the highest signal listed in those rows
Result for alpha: 10.61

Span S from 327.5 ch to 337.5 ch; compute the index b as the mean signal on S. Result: 8.95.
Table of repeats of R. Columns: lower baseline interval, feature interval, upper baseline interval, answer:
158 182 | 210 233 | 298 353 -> 2.33 ch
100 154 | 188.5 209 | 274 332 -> 1.76 ch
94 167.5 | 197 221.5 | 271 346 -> 2.42 ch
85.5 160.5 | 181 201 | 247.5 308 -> 1.52 ch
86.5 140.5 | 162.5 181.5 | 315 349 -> -1.32 ch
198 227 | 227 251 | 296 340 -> -2.38 ch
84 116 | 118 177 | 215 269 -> -3.10 ch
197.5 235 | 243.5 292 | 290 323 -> -3.27 ch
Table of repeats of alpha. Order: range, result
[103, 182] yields 12.35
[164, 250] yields 12.21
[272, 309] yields 11.11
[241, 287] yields 11.71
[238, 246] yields 11.44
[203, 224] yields 10.31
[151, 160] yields 11.66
